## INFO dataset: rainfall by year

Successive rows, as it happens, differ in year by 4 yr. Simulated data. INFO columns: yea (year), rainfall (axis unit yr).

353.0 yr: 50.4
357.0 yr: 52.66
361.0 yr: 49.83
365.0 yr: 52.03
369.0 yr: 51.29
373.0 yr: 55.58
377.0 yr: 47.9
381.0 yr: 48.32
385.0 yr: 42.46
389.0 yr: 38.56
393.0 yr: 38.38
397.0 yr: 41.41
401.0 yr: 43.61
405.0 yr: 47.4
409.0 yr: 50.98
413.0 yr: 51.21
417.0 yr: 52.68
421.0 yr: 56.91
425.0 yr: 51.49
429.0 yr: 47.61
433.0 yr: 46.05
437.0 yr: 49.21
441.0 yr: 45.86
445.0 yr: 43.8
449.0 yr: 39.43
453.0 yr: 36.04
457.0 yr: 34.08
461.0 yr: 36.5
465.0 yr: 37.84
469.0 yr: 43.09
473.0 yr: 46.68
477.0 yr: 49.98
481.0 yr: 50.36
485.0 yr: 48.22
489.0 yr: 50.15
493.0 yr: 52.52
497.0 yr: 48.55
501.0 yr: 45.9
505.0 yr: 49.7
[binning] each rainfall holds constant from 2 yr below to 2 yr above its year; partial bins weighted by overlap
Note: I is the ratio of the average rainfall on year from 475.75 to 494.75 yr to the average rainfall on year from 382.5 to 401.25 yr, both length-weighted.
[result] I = 1.2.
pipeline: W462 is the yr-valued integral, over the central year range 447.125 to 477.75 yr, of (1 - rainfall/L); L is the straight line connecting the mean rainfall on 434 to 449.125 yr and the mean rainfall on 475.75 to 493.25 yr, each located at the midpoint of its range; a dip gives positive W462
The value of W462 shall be 4.9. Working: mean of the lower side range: 45.3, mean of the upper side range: 50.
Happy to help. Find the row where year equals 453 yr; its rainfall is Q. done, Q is 36.04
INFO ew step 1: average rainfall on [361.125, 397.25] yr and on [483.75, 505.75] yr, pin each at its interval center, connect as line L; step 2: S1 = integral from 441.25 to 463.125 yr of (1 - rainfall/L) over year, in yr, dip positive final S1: 4.4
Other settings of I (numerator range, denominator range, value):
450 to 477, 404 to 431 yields 0.78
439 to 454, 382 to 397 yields 1.03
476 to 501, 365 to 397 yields 1.08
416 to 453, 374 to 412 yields 1.06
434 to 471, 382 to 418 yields 0.91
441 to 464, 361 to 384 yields 0.76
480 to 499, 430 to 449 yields 1.10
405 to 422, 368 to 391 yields 1.10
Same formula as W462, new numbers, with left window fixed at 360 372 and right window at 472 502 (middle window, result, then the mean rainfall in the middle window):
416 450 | 1.4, 48.2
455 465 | 2.8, 35.8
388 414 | 3.3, 44.5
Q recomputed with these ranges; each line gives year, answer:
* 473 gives 46.68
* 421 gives 56.91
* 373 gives 55.58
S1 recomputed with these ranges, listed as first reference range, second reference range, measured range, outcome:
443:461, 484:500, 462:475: 0.3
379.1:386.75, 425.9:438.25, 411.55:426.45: -1.9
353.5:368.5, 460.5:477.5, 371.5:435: 0.6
